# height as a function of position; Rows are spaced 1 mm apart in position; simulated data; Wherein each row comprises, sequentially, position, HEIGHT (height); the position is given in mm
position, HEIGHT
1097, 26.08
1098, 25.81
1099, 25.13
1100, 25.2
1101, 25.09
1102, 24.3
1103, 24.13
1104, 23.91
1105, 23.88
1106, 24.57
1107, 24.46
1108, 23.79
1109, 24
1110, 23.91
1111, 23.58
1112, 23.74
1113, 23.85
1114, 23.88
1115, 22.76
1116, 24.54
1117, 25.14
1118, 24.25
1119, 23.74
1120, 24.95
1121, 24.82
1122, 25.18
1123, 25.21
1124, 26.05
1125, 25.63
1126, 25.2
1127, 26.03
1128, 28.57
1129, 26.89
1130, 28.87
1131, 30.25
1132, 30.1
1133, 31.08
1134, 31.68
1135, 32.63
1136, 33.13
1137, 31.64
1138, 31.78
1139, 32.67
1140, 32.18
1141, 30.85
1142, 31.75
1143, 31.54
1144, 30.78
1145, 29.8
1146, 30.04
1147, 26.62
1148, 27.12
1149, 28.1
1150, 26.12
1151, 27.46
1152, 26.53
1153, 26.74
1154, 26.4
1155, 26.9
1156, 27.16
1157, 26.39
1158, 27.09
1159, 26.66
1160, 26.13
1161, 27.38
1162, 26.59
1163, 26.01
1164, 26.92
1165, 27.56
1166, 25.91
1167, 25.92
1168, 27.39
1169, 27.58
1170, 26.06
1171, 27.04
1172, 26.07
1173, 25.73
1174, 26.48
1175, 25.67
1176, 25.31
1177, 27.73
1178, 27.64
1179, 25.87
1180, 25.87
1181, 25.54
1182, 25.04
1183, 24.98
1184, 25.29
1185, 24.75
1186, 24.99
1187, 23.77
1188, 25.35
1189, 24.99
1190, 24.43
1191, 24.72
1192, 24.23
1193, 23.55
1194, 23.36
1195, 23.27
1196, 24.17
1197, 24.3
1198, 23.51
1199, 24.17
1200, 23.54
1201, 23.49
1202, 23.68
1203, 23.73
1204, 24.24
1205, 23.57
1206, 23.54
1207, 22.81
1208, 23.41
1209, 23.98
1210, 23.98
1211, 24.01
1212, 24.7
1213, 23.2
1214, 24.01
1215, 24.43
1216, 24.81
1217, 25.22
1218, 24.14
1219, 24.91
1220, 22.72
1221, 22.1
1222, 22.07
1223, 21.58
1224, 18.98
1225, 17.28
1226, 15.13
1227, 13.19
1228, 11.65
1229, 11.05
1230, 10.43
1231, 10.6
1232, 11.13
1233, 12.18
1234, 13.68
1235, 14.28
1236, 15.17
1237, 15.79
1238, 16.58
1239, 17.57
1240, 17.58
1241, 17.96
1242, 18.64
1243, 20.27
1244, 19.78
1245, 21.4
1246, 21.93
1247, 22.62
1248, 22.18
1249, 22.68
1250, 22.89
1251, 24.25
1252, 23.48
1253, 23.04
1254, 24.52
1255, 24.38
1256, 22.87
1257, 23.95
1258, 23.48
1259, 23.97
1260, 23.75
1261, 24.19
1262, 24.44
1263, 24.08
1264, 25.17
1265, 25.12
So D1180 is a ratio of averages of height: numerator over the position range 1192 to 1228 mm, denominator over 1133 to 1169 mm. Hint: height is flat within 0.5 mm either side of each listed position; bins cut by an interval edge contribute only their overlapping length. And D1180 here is 0.79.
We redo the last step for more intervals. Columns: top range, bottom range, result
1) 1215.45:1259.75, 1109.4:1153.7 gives 0.70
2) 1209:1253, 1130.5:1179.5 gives 0.69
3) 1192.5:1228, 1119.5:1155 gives 0.79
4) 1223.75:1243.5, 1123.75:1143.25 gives 0.50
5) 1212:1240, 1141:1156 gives 0.64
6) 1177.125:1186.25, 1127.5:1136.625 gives 0.84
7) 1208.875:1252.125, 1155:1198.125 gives 0.75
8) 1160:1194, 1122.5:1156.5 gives 0.89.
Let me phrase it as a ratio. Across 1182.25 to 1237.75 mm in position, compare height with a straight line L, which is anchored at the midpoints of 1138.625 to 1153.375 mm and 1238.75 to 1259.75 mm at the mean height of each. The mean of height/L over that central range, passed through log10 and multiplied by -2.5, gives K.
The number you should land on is 0.17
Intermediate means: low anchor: 29.2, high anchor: 22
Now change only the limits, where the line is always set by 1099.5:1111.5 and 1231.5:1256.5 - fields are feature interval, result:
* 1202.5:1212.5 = -0.15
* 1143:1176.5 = -0.21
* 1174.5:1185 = -0.19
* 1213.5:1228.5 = -0.03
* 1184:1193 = -0.15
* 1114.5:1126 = -0.05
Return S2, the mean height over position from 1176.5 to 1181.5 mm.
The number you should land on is 26.5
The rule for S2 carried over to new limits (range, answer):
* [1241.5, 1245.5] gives 20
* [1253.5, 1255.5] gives 24.4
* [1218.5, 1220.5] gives 23.8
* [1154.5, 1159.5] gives 26.8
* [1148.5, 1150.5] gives 27.1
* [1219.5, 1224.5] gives 21.5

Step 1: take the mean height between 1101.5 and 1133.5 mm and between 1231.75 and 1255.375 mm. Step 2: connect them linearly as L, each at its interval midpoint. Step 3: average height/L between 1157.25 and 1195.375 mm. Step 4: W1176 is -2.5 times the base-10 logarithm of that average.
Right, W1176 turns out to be -0.14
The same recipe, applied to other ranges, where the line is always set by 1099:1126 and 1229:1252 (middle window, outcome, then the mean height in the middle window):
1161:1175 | -0.229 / 26.6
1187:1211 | -0.201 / 23.9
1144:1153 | -0.229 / 27.8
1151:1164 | -0.207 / 26.7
